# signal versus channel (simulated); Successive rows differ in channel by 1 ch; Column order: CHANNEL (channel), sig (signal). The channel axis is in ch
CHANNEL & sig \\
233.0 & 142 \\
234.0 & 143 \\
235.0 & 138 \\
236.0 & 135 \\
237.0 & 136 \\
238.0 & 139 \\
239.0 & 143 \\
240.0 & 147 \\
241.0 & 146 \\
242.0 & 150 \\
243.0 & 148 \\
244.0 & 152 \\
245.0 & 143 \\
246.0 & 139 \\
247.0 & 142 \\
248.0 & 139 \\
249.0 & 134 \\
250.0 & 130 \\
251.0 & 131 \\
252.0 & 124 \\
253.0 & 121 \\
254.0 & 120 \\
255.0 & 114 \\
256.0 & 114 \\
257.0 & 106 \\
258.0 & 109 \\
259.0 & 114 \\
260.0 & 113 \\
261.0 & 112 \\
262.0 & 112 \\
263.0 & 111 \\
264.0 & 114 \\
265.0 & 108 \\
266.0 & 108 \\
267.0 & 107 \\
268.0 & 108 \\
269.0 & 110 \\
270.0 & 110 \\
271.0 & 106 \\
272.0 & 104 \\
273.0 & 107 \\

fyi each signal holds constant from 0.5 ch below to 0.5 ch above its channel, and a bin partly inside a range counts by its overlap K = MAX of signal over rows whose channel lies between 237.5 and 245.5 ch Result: 152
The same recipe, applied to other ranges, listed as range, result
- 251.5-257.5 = 124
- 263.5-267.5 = 114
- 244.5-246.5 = 143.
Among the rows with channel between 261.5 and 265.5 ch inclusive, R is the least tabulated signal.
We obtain 108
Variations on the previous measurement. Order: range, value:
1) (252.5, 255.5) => 114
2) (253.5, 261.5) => 106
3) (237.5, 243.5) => 139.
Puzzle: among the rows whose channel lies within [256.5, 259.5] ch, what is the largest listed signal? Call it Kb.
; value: 114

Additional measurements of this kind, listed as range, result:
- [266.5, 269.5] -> 110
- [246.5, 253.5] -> 142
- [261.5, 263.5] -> 112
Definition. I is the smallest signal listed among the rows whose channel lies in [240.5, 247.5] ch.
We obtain 139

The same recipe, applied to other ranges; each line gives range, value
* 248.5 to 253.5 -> 121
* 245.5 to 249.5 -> 134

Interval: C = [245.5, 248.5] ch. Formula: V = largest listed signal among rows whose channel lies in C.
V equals 142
